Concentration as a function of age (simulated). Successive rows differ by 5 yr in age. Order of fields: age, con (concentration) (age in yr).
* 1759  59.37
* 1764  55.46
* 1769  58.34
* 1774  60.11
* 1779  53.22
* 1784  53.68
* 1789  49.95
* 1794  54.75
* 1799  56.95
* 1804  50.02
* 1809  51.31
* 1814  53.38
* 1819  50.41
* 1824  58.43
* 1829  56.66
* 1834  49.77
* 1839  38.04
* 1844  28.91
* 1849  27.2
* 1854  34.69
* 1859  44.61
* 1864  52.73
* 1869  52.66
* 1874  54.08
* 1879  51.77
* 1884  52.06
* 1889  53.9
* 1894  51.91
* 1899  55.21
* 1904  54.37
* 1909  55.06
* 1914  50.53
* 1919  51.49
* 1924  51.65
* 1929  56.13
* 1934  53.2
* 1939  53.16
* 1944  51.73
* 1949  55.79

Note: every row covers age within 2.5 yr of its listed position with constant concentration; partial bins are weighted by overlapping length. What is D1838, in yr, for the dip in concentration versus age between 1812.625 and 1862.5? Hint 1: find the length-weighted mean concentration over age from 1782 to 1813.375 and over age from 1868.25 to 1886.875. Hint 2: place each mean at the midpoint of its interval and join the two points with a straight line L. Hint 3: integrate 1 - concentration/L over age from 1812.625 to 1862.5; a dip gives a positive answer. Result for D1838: 8.10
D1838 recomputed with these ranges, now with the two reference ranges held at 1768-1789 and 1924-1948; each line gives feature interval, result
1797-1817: 0.8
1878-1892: 0.4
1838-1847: 3.7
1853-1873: 2.5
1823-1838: 0.5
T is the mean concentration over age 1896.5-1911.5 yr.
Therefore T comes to 54.9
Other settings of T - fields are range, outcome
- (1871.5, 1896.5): 52.7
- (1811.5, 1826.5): 54.1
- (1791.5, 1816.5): 53.3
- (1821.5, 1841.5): 50.7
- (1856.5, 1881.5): 51.2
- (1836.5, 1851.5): 31.4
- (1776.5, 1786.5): 53.5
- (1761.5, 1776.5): 58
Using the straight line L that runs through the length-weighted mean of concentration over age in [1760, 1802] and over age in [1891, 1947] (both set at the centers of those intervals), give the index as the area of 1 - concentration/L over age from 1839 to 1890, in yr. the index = 8.8 yr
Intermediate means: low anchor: 55.4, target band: 44.7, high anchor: 53.2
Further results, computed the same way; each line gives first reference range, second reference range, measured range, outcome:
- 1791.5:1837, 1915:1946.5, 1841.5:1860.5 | 7.1 yr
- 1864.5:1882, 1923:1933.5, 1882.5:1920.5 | 0.2 yr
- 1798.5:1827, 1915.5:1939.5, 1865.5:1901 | 0.0 yr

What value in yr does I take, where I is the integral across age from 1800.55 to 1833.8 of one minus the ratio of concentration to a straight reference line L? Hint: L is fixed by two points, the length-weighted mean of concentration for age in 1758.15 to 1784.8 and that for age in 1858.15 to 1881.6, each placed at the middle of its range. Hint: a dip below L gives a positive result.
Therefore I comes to 0.7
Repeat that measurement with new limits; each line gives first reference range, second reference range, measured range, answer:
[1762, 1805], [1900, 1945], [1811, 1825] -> 0.2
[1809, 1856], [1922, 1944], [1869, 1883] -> -1.3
